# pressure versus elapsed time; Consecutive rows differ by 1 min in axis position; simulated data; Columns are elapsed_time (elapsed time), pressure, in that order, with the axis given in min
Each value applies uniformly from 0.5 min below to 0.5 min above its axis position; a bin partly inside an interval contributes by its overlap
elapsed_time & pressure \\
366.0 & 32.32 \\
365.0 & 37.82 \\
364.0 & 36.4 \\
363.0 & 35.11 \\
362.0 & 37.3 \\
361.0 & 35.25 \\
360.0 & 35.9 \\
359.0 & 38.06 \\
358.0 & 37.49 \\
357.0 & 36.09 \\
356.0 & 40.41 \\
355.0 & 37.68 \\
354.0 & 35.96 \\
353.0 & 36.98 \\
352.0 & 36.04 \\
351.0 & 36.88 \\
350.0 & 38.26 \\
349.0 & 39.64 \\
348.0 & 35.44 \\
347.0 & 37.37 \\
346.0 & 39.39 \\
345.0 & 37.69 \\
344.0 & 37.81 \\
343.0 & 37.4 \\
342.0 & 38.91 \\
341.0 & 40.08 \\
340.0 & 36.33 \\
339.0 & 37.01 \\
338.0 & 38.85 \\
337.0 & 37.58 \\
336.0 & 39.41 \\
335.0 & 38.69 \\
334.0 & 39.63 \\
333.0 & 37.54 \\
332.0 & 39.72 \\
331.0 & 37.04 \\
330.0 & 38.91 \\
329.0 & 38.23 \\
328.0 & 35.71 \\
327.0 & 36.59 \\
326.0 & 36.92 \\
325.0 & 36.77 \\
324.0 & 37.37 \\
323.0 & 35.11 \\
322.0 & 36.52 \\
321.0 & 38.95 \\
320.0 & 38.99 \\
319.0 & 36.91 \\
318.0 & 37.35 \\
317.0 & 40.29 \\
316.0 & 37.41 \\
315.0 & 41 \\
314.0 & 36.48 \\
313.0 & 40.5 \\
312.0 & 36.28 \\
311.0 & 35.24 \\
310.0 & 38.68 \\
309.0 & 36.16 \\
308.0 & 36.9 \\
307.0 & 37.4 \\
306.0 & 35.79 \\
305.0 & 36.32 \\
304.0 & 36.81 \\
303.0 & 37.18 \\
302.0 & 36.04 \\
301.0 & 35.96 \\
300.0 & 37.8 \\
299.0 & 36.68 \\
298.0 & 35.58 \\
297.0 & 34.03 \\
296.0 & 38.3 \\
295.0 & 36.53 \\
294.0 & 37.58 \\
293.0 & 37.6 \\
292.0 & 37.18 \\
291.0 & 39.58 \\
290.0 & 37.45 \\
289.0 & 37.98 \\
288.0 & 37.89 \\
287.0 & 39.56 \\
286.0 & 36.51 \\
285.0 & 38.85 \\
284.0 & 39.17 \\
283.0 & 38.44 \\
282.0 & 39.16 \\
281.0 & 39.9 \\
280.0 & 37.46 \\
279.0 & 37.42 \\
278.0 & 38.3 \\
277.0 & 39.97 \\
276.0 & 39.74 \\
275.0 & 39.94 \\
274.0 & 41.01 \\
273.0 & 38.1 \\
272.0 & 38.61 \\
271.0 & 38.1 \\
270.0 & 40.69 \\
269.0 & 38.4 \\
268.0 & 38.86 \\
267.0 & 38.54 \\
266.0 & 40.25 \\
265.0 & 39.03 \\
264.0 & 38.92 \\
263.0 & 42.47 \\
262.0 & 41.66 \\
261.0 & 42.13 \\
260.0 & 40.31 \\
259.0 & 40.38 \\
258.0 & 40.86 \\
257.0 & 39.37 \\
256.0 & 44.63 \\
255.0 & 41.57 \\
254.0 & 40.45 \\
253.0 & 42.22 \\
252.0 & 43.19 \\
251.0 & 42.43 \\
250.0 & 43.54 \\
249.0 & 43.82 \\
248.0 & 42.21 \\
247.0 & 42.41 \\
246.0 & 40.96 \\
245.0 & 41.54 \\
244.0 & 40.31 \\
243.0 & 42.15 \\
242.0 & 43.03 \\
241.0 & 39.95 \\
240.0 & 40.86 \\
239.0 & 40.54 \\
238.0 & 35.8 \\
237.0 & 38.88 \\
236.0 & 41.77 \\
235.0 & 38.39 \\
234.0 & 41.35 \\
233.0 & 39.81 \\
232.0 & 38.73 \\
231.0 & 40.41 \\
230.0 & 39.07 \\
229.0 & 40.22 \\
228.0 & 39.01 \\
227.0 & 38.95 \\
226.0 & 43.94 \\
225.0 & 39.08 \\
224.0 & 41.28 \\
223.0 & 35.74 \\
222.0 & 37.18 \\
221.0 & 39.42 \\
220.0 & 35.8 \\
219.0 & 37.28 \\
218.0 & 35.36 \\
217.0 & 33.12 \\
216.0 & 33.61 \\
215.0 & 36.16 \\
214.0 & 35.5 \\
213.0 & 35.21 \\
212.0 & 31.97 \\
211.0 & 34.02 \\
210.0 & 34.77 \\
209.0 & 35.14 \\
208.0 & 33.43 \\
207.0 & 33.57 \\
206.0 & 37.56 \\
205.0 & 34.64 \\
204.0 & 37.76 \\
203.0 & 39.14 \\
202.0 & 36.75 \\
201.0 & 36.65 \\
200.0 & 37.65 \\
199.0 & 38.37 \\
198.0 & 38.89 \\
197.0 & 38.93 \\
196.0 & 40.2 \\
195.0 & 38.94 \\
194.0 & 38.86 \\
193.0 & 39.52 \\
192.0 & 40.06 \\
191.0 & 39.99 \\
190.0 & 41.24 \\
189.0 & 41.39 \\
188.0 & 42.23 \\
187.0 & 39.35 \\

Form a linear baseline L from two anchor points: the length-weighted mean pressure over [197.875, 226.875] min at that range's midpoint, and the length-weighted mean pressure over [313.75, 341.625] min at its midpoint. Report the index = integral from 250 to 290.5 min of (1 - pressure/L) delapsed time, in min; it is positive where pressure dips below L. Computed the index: -2.8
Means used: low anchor 36.5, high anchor 37.9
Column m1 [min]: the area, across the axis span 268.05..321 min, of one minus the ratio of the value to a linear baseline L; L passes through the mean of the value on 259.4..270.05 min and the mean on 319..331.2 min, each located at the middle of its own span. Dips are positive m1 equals 1.0 min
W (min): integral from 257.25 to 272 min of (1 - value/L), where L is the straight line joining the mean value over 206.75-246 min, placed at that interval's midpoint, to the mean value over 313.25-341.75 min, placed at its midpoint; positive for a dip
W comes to -0.8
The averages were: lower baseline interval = 38.1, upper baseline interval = 37.9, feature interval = 40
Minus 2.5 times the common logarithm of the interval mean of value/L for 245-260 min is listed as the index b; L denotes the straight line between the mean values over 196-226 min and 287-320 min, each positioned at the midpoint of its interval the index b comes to -0.14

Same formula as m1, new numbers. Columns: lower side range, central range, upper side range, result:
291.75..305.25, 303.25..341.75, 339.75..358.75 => -0.5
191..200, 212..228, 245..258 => 1.4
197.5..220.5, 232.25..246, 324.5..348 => -1.5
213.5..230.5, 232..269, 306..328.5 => -3.2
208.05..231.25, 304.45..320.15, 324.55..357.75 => 0.0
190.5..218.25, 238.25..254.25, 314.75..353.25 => -2.0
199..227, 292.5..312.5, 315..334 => 0.4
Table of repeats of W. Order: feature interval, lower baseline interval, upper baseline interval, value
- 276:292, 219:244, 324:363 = 0.1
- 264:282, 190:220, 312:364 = -0.9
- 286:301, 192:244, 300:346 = 0.2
